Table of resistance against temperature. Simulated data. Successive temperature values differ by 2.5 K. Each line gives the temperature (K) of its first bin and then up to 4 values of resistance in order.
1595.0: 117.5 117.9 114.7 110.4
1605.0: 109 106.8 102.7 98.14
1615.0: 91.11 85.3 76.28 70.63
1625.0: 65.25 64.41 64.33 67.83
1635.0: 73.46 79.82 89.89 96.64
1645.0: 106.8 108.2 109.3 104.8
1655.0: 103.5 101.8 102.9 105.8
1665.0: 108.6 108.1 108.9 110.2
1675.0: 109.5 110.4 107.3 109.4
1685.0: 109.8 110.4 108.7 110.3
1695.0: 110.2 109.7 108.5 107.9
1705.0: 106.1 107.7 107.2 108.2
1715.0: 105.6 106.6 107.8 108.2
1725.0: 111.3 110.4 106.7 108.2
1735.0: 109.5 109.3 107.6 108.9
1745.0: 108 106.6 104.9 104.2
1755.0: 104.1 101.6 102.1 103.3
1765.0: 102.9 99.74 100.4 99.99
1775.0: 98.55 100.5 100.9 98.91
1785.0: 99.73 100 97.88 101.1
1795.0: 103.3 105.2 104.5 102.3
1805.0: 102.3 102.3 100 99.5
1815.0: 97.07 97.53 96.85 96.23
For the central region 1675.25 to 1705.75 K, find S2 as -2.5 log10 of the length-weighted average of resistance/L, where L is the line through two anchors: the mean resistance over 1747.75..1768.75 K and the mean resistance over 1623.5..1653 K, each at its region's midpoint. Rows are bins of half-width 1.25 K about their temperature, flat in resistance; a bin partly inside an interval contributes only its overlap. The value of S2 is -0.17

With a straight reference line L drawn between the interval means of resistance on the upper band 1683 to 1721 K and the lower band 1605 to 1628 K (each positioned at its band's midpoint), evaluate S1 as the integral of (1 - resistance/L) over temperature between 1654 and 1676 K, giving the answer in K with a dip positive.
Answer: -1.7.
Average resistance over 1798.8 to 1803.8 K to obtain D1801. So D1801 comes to 103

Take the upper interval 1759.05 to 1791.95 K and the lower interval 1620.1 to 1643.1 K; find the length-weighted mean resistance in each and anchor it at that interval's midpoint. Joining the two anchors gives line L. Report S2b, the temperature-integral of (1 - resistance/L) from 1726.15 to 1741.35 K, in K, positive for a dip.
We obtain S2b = -2.6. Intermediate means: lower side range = 74.2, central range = 109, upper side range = 100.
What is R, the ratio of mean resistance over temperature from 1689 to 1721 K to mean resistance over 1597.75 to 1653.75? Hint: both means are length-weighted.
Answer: 1.2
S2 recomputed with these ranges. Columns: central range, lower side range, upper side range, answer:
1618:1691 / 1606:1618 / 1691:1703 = 0.08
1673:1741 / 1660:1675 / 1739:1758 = -0.02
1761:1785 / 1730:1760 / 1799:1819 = 0.04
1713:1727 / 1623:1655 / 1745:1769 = -0.11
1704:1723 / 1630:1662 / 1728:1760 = -0.05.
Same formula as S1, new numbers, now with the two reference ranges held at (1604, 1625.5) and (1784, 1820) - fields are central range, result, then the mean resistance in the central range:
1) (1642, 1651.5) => -1.4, 106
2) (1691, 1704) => -2.0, 109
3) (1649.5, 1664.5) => -2.0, 105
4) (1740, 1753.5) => -1.3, 107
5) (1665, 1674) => -1.5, 109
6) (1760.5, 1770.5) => -0.3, 102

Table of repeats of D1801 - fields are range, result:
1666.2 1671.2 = 108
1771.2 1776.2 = 99.3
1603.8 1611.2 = 106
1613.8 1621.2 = 84.2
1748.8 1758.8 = 104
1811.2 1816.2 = 98.3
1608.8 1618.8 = 94.2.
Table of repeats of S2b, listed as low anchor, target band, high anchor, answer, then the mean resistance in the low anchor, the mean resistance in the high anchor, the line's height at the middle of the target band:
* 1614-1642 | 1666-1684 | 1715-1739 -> -3.52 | 75.7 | 108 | 91.3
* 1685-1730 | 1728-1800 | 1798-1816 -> 0.70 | 109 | 101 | 104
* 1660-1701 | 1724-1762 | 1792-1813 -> -0.43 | 109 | 102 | 106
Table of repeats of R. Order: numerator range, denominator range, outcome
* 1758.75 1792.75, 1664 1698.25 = 0.92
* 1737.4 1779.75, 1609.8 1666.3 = 1.15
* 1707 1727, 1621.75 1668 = 1.18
